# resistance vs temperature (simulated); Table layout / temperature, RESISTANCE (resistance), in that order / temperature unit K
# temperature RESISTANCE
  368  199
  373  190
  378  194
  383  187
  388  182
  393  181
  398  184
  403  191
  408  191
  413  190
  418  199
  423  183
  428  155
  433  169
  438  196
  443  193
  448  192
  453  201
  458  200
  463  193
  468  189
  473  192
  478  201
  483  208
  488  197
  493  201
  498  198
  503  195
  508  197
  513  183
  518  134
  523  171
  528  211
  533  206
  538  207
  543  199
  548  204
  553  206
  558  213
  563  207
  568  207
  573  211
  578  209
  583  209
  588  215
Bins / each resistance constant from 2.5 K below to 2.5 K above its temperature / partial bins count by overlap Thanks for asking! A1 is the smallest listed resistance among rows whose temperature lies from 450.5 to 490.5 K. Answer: 189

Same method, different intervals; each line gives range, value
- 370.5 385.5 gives 187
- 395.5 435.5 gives 155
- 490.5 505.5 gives 195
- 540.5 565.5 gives 199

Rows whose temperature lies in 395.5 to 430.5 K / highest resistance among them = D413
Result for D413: 199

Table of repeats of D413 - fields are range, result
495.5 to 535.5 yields 211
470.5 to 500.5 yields 208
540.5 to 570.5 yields 213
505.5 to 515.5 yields 197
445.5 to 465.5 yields 201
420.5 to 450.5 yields 196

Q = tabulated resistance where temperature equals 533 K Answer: 206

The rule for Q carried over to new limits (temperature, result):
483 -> 208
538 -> 207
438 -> 196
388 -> 182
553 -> 206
